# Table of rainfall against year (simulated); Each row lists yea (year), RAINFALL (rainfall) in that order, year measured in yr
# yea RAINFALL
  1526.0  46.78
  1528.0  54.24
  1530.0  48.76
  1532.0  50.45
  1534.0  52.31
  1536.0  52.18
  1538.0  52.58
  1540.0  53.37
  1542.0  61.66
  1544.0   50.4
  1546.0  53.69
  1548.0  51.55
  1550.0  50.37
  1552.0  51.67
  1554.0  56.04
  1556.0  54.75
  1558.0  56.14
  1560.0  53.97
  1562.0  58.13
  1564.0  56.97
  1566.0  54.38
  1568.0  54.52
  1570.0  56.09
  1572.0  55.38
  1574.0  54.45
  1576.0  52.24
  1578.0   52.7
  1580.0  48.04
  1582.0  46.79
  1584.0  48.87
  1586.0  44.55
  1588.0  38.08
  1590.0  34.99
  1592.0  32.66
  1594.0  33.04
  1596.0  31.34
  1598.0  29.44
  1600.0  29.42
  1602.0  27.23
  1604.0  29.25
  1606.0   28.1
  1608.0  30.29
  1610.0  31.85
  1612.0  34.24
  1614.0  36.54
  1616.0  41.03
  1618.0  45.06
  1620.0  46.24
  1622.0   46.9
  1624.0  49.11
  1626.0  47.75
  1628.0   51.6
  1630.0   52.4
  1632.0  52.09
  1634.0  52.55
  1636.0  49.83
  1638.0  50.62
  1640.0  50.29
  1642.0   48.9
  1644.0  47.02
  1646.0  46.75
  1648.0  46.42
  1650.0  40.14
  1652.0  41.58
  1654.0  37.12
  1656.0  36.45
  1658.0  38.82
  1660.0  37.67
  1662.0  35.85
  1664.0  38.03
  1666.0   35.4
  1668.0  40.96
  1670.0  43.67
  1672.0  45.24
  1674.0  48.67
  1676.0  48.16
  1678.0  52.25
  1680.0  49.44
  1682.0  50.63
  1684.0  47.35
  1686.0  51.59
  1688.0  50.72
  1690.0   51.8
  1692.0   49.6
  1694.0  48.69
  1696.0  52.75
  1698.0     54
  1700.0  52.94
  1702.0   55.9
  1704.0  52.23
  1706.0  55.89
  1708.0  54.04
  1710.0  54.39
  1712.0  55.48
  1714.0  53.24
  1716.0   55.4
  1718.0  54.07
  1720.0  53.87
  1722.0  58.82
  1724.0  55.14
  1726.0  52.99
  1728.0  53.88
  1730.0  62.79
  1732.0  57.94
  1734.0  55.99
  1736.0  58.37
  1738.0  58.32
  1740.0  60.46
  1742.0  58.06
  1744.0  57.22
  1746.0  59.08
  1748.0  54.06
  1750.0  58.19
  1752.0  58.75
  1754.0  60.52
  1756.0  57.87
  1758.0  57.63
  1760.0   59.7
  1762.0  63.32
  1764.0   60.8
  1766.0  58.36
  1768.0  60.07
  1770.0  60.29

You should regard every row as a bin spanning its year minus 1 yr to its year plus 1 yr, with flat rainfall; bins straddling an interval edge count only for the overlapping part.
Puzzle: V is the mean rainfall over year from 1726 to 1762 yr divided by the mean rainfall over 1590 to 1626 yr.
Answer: 1.63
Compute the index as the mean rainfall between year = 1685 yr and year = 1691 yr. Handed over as 51.4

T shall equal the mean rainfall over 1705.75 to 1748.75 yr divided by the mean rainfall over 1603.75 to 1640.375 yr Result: 1.29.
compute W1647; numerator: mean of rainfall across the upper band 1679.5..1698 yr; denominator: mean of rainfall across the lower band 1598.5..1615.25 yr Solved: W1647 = 1.6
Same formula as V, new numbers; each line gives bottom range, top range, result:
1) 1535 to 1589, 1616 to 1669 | 0.85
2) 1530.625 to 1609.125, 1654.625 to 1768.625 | 1.12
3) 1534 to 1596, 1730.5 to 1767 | 1.16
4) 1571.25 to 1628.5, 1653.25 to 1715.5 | 1.18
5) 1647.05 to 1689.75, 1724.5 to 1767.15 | 1.33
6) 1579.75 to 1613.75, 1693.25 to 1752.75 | 1.60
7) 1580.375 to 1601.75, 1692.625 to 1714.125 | 1.45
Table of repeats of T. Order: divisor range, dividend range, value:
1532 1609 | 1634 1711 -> 1.01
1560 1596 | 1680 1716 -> 1.09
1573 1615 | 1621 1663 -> 1.21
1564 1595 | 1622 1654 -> 1.01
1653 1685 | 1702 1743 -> 1.31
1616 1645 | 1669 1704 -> 1.03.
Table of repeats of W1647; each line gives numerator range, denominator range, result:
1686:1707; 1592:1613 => 1.72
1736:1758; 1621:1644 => 1.16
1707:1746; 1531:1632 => 1.22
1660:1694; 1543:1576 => 0.85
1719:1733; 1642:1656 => 1.31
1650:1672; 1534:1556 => 0.73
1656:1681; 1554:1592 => 0.84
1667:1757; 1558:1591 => 1.06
